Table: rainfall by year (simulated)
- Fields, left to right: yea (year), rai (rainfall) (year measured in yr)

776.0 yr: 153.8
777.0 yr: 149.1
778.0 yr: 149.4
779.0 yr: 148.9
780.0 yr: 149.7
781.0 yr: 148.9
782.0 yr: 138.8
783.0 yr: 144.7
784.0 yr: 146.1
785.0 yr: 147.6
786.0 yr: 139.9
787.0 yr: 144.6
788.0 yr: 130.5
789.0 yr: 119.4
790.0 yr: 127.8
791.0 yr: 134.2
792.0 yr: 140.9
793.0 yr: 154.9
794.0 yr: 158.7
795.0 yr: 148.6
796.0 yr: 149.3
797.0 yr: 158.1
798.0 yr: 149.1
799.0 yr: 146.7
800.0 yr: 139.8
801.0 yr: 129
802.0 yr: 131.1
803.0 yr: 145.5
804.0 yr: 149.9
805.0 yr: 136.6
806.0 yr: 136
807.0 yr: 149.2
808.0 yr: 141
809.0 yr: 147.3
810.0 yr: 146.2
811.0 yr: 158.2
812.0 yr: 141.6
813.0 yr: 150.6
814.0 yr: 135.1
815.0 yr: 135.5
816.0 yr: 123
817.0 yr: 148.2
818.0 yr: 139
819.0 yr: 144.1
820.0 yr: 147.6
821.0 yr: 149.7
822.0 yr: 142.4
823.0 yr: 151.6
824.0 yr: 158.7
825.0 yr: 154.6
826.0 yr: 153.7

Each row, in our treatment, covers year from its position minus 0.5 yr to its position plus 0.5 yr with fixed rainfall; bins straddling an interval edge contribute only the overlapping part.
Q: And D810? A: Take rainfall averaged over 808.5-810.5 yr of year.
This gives 147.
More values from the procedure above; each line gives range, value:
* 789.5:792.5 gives 134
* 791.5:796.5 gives 150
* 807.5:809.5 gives 144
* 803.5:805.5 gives 143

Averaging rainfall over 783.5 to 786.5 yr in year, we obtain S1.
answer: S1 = 145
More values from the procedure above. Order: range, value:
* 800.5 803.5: 135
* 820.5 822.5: 146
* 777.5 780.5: 149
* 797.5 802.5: 139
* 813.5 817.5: 135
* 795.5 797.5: 154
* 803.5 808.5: 143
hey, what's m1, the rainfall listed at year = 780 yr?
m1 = 149.7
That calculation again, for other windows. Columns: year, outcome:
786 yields 139.9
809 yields 147.3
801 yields 129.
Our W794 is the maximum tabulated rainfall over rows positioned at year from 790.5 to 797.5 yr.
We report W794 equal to 158.7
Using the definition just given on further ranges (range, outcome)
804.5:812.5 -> 158.2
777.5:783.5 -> 149.7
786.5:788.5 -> 144.6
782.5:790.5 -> 147.6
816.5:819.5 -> 148.2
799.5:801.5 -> 139.8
